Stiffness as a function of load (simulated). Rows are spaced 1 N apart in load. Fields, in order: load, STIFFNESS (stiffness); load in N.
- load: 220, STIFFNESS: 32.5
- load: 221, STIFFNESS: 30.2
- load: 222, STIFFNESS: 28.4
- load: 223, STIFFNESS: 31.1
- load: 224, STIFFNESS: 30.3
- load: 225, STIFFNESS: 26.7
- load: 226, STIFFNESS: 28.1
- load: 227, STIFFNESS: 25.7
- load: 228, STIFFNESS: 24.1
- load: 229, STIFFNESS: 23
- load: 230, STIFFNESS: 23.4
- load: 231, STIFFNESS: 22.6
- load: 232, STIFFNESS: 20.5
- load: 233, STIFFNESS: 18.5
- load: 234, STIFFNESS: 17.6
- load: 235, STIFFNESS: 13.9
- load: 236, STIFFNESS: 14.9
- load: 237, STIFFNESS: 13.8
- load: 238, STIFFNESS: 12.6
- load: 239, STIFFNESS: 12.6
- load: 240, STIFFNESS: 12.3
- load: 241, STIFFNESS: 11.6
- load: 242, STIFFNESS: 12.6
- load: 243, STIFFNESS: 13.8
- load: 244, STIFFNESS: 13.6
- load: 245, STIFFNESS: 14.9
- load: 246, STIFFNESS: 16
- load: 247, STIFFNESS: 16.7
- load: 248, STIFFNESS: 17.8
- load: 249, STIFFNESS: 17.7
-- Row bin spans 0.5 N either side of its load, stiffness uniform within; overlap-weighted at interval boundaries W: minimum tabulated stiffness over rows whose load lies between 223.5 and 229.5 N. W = 23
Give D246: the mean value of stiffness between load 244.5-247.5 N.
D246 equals 15.9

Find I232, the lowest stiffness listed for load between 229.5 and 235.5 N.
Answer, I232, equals 13.9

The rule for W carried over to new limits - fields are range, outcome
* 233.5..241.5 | 11.6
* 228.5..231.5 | 22.6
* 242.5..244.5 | 13.6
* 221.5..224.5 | 28.4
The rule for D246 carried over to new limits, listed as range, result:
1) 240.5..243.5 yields 12.7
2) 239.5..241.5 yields 11.9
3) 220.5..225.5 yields 29.3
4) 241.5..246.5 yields 14.2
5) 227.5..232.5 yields 22.7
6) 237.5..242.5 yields 12.3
